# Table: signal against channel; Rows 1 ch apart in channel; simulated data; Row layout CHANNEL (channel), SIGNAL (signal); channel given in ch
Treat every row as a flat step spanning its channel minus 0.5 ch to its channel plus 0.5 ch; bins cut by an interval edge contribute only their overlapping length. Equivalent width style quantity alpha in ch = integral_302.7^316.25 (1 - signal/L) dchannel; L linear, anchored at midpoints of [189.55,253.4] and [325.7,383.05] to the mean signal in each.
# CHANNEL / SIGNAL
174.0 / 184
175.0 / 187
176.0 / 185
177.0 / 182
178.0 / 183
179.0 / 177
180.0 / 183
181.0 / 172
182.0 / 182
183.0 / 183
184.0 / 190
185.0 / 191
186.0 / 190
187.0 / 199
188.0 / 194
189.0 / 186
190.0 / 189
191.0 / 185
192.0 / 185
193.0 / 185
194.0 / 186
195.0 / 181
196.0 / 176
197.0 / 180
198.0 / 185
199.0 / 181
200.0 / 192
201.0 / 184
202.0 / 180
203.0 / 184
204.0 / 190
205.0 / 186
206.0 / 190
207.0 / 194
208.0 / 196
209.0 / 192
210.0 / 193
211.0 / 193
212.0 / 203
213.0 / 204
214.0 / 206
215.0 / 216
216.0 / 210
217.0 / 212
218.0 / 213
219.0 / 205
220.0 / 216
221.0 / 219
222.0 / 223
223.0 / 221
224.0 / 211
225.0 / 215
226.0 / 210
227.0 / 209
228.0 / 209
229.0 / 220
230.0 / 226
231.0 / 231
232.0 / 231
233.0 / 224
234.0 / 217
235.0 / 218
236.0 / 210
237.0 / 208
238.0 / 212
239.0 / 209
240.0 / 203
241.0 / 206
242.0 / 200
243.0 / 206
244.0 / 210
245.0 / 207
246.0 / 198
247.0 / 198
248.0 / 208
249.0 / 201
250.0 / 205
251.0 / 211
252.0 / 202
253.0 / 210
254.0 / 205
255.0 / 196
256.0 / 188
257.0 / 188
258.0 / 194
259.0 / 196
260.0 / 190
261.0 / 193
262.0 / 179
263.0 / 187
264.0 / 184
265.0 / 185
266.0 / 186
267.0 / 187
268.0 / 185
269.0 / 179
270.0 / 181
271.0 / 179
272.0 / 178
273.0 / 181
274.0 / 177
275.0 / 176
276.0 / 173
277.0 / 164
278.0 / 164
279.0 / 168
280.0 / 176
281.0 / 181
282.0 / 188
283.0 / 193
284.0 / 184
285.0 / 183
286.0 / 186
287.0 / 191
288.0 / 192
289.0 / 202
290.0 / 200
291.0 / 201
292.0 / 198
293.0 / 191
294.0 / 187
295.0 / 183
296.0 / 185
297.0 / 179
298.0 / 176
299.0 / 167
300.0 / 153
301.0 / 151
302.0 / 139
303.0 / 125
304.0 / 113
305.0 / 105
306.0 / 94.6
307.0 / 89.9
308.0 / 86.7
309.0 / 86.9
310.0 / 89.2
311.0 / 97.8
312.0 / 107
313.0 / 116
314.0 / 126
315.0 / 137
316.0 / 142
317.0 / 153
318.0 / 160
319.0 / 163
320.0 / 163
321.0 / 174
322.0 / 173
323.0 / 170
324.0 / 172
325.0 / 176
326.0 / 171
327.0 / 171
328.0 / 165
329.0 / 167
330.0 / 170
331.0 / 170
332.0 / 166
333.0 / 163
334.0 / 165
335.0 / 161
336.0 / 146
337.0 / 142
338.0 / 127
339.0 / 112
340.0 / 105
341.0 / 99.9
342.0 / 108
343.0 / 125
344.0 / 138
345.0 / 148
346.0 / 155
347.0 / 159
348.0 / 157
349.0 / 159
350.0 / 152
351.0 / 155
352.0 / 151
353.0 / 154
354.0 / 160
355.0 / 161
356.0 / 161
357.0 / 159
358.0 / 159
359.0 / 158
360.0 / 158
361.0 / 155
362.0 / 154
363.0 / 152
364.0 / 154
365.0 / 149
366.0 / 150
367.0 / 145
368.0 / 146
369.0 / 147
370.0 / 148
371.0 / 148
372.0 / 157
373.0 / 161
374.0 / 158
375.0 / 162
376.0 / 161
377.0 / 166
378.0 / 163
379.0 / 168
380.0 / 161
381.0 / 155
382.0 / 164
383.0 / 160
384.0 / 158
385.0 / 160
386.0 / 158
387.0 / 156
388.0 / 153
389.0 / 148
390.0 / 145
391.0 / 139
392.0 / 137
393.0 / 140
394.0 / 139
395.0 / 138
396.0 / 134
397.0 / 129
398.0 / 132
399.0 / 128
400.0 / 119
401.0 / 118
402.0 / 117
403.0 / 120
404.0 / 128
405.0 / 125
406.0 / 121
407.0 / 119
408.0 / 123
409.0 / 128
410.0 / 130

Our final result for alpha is 5.0 ch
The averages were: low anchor 203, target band 107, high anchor 153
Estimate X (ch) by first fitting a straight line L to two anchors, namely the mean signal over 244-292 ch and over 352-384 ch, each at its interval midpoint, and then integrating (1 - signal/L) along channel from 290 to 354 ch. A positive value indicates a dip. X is 8.8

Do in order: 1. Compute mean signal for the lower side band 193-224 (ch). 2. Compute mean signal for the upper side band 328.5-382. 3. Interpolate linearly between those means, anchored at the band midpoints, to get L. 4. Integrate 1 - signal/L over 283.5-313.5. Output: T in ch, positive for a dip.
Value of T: 3.2 ch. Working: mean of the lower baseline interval 197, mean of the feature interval 152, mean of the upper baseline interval 152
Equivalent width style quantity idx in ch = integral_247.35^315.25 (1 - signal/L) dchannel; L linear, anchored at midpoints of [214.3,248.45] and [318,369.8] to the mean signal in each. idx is 6.2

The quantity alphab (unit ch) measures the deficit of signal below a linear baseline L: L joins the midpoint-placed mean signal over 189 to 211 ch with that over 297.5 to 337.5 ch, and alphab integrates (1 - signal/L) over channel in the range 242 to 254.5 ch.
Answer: -2.6 ch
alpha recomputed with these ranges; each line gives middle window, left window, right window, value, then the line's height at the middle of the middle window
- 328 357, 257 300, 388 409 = 1.30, 155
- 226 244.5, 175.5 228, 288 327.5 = -3.38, 181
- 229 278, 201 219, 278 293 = -1.33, 192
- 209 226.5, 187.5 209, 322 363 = -2.67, 182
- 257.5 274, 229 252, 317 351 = 0.87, 195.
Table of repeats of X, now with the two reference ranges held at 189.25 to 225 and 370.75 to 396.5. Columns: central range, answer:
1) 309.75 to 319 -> 2.3 ch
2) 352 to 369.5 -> 0.5 ch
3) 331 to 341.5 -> 1.6 ch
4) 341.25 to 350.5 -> 1.1 ch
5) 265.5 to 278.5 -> 0.2 ch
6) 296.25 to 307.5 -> 2.4 ch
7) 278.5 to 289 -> -0.4 ch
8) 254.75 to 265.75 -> -0.3 ch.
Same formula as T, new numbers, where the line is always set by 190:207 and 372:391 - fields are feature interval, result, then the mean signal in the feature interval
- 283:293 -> -1.2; 193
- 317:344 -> 2.1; 153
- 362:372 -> 0.7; 149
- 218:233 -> -3.1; 218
